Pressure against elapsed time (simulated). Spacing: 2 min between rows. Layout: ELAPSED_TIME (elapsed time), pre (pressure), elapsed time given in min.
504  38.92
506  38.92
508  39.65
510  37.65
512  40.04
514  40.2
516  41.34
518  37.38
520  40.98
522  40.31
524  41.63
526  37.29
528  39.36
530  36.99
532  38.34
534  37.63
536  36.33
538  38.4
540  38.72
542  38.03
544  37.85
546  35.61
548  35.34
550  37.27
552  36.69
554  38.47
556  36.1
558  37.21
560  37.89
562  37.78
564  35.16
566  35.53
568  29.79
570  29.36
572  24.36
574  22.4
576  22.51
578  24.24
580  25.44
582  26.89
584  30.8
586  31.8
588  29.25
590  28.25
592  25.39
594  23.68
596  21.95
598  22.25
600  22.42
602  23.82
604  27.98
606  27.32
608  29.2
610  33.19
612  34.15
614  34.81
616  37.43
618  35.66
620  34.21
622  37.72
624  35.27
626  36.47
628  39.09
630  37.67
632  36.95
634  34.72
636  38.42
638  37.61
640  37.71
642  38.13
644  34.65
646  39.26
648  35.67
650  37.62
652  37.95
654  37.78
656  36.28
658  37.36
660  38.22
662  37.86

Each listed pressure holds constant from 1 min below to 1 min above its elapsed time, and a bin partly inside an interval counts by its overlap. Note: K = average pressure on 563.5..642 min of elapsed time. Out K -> 30.9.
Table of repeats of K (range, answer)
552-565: 37.1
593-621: 29.1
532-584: 33.4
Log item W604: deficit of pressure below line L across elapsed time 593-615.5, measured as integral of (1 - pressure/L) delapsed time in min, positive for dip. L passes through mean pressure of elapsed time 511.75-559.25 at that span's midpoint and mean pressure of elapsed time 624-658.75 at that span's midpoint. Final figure 5.98 min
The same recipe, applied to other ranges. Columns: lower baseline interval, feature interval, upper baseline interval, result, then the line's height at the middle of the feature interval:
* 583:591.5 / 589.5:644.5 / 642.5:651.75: 1.9 min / 33.3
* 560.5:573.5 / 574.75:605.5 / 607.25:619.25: 6.7 min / 33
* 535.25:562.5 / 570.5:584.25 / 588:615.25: 2.9 min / 31.9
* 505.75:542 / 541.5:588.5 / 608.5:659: 7.1 min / 38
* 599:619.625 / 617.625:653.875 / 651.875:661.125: -2.6 min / 34.5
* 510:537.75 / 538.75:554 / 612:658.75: 0.5 min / 38.6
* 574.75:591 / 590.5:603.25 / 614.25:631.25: 2.9 min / 30.6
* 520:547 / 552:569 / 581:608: -1.5 min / 33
